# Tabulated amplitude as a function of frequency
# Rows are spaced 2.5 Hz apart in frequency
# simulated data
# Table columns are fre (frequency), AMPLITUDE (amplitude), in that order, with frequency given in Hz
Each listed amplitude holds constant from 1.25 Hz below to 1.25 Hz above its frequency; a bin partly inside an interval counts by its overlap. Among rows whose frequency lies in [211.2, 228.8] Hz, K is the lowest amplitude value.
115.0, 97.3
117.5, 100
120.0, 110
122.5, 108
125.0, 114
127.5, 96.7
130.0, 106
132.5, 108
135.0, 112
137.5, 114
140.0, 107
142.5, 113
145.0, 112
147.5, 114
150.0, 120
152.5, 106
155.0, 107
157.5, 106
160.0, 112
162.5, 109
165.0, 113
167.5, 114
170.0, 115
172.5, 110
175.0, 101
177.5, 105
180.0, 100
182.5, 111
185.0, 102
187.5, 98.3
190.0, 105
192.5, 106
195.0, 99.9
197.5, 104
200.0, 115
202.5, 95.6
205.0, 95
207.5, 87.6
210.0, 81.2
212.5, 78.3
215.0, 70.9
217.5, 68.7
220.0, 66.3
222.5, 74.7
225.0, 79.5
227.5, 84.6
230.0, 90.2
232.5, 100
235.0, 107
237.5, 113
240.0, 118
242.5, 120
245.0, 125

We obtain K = 66.3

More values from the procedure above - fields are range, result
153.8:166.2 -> 106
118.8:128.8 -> 96.7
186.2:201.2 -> 98.3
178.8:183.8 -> 100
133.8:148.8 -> 107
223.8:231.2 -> 79.5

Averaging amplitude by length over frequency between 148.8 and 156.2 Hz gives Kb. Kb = 111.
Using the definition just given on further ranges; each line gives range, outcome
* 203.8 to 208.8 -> 91.2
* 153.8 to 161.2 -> 108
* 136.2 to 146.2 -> 112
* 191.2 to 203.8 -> 104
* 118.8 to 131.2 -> 107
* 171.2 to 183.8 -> 105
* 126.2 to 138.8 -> 107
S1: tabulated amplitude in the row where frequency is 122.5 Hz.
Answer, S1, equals 108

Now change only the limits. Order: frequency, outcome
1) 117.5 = 100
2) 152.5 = 106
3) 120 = 110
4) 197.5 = 104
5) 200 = 115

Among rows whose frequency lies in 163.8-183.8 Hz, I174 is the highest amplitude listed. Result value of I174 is 115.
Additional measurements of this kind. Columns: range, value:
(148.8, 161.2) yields 120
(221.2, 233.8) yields 100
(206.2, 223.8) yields 87.6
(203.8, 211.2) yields 95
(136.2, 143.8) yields 114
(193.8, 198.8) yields 104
